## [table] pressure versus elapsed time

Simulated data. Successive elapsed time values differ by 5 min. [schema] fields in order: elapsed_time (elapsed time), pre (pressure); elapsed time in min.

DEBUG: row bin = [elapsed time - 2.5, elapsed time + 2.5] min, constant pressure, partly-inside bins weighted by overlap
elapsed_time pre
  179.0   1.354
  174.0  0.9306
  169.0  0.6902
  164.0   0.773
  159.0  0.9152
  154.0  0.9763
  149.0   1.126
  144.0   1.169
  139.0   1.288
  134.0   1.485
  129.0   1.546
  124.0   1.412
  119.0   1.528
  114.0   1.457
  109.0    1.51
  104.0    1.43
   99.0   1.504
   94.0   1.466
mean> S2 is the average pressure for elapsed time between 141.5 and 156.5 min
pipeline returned 1.09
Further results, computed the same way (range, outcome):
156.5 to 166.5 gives 0.844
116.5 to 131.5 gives 1.5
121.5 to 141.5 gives 1.43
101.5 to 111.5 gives 1.47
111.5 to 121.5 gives 1.49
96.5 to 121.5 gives 1.49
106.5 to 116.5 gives 1.48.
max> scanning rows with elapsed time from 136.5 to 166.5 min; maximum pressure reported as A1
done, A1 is 1.288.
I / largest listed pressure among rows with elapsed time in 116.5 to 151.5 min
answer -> 1.546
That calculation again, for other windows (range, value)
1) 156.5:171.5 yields 0.9152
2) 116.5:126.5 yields 1.528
